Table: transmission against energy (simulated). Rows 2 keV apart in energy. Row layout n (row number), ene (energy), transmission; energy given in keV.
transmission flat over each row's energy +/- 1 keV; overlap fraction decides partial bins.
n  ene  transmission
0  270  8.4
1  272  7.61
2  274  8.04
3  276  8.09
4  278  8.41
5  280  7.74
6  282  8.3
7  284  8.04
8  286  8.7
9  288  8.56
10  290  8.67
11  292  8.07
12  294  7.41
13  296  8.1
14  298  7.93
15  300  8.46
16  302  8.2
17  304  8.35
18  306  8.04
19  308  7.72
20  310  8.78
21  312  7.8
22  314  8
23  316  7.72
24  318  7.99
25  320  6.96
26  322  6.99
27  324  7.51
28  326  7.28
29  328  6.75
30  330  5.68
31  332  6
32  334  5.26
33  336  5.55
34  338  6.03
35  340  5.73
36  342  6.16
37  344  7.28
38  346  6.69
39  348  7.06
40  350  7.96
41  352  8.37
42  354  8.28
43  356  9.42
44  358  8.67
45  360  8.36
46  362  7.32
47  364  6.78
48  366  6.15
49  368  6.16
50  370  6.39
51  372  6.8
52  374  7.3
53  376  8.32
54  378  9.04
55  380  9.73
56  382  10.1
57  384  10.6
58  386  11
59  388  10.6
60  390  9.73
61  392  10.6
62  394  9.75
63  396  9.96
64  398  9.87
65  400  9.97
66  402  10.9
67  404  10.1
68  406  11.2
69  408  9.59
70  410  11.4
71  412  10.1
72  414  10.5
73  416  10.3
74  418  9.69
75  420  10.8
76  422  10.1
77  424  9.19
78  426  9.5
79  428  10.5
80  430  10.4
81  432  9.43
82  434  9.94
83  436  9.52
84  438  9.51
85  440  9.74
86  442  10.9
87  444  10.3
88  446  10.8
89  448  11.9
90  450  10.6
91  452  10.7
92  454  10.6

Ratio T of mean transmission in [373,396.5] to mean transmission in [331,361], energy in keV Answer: 1.37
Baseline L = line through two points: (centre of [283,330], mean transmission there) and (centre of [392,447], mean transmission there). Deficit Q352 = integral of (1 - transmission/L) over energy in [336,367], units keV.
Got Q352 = 5.3 keV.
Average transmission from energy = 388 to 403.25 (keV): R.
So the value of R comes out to 10.1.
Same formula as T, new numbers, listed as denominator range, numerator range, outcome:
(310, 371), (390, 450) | 1.44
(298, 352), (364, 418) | 1.31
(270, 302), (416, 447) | 1.23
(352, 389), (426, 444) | 1.19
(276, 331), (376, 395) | 1.28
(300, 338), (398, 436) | 1.40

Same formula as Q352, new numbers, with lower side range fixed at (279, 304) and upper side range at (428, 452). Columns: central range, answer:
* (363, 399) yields 2.5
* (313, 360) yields 9.1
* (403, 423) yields -0.9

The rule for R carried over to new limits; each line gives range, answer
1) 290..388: 7.67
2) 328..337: 5.75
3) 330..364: 7.08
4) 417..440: 9.87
